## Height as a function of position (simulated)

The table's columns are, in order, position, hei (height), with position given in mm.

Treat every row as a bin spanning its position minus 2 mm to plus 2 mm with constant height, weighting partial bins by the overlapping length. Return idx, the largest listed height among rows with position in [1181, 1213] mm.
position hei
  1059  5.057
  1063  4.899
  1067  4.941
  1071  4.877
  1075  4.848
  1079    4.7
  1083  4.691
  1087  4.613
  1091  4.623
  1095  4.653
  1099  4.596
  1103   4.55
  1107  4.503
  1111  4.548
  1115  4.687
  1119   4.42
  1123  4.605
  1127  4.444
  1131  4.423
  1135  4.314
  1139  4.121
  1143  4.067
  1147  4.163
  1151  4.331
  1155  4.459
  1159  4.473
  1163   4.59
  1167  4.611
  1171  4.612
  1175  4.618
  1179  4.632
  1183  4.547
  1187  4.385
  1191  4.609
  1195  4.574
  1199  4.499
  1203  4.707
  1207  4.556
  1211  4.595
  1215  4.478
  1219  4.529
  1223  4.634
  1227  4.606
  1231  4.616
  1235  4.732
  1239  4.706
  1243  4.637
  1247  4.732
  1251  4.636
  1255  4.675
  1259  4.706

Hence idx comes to 4.707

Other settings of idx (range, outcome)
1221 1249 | 4.732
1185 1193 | 4.609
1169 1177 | 4.618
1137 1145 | 4.121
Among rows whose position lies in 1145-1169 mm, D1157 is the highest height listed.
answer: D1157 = 4.611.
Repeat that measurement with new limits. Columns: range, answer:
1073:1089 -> 4.848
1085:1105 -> 4.653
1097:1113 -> 4.596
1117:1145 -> 4.605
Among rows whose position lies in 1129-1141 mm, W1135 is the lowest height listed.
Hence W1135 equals 4.121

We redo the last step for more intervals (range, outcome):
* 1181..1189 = 4.385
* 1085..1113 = 4.503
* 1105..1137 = 4.314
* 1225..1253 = 4.606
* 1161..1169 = 4.59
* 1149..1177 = 4.331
